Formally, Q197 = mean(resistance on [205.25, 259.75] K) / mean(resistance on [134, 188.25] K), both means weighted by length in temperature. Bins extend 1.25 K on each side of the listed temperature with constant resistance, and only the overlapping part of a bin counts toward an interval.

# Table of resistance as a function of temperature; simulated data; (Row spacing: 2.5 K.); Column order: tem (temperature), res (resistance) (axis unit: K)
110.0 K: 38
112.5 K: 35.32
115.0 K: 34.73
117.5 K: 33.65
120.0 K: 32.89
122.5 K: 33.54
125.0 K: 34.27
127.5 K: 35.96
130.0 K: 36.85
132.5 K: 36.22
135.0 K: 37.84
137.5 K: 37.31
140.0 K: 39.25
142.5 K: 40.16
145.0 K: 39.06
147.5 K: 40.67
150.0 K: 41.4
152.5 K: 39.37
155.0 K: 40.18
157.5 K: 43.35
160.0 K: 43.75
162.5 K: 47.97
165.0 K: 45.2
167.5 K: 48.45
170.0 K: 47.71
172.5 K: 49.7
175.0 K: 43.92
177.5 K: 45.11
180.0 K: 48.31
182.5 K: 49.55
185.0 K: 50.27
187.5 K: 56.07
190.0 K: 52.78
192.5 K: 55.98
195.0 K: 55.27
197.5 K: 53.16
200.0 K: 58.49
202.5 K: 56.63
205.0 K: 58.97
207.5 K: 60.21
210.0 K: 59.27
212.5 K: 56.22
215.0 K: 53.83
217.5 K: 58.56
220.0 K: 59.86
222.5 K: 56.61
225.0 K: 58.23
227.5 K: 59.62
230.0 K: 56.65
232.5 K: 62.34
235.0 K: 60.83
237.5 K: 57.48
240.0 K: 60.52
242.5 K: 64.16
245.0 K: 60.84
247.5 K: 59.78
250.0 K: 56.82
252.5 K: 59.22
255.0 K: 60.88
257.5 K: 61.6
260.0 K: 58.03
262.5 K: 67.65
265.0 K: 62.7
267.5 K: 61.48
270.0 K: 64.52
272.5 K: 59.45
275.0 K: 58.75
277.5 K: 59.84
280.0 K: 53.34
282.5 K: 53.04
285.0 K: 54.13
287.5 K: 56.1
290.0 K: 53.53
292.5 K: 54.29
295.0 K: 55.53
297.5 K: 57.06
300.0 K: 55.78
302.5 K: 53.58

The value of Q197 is 1.3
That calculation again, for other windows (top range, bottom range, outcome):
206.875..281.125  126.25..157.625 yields 1.53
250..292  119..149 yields 1.59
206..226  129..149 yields 1.50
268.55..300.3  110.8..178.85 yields 1.41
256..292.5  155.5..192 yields 1.22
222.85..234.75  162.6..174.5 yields 1.24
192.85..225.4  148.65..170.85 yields 1.30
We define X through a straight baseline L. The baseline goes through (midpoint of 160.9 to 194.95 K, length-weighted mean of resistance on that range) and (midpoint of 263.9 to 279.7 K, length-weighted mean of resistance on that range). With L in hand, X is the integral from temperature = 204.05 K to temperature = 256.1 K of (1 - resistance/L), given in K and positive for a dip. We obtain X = -3.2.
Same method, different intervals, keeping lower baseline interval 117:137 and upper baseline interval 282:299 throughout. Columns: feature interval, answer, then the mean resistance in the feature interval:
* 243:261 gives -3.41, 59.8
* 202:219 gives -4.68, 57.7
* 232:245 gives -3.29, 61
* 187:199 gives -3.18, 54.6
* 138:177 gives -4.26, 43.3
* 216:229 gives -3.26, 58.4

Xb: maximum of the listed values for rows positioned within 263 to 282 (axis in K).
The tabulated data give 64.52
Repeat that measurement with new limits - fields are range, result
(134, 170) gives 48.45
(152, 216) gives 60.21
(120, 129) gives 35.96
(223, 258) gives 64.16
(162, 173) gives 49.7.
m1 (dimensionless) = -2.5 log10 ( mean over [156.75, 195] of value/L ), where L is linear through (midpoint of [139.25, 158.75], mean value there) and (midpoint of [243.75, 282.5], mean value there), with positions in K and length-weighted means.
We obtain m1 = -0.09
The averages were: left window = 40.5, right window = 60.1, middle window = 48.8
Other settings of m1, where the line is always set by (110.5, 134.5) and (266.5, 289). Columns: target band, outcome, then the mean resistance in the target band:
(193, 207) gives -0.22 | 56.7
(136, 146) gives -0.03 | 38.9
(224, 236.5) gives -0.17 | 59.5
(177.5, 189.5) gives -0.15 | 50.5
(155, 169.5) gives -0.11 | 45.4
